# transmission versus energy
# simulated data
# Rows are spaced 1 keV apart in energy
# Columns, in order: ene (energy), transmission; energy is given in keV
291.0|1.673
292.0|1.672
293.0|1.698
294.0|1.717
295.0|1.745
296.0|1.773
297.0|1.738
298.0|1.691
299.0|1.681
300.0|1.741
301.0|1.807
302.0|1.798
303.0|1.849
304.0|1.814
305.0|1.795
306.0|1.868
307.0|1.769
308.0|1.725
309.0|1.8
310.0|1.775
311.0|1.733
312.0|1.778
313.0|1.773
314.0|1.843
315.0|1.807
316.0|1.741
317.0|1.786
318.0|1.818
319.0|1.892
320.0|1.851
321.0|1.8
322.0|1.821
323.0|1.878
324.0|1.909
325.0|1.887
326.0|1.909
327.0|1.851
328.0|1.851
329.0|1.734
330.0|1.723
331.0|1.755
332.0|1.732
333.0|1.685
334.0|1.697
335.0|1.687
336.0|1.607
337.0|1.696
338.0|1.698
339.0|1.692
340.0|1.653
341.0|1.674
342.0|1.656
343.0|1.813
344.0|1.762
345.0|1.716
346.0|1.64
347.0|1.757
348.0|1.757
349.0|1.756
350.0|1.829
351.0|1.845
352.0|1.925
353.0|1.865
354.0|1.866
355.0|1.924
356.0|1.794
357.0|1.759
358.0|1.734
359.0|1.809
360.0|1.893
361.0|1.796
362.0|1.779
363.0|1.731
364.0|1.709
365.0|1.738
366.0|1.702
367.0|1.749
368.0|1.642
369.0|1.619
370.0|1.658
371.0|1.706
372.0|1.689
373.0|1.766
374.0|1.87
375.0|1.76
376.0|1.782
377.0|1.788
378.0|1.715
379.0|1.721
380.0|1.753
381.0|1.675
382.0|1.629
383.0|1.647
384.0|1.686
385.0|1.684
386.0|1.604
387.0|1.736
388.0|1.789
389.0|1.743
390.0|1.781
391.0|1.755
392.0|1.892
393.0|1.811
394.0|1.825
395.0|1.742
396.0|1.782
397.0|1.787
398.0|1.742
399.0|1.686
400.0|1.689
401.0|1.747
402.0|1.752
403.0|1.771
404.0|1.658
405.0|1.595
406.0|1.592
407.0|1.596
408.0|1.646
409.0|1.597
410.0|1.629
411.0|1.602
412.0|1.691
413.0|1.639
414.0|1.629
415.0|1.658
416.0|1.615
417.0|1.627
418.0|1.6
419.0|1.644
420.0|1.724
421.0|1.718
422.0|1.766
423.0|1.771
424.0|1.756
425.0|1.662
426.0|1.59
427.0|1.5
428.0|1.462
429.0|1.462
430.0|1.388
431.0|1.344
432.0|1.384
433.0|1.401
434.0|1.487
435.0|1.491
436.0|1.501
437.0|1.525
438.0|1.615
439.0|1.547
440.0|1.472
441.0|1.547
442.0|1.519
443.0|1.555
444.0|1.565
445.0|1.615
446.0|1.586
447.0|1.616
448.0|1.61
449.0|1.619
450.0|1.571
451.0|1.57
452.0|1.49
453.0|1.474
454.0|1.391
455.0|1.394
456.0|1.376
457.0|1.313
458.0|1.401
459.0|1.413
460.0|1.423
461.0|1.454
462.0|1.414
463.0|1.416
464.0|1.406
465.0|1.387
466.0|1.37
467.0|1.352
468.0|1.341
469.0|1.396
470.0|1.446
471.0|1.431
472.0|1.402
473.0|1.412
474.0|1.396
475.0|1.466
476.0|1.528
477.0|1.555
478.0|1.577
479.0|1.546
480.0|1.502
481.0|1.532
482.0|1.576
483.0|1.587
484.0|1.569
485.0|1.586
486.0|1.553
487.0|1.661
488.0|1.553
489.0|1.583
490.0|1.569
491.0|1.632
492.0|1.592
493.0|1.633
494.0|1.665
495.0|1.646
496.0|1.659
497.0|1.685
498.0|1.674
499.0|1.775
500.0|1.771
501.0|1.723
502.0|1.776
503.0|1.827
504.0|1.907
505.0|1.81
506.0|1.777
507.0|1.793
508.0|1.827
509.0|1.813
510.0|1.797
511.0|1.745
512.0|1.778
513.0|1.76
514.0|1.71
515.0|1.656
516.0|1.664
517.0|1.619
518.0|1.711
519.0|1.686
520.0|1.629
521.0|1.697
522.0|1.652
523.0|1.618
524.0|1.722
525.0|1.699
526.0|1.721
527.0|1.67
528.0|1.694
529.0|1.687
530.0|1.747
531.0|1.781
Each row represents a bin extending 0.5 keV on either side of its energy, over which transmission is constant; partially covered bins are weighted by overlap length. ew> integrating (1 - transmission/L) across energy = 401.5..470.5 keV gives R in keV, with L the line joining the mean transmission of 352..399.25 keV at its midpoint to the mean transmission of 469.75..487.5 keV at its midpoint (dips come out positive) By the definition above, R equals 3.4 keV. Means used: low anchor 1.75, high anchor 1.52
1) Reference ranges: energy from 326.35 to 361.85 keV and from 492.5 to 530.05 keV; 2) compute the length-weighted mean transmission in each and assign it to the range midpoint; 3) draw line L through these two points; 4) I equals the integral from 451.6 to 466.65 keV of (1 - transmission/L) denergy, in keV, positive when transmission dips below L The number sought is 2.84 keV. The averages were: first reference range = 1.76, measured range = 1.41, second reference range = 1.72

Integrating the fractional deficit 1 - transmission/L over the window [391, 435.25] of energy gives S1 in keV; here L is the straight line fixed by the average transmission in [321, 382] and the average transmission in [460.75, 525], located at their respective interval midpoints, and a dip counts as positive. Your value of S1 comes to 1.39 keV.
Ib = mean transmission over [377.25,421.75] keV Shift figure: 1.7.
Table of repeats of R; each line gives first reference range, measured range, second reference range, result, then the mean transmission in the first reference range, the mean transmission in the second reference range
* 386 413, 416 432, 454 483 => 0.2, 1.71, 1.44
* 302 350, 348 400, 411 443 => -2.5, 1.77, 1.57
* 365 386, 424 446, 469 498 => 1.5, 1.71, 1.55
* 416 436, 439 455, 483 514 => 0.6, 1.57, 1.7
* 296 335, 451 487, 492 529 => 5.7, 1.79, 1.72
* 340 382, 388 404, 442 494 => -0.9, 1.76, 1.5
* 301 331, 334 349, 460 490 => 0.5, 1.81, 1.48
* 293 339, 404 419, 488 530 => 1.0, 1.78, 1.71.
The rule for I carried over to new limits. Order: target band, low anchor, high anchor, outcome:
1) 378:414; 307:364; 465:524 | 0.33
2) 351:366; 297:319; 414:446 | -1.00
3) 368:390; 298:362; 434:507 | -0.20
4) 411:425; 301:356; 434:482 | -0.91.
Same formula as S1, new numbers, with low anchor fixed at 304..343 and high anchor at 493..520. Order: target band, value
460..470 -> 2.0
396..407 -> 0.4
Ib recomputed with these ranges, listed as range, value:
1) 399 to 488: 1.54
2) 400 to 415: 1.65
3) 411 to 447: 1.57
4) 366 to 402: 1.73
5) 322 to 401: 1.75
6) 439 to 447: 1.56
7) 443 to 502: 1.53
